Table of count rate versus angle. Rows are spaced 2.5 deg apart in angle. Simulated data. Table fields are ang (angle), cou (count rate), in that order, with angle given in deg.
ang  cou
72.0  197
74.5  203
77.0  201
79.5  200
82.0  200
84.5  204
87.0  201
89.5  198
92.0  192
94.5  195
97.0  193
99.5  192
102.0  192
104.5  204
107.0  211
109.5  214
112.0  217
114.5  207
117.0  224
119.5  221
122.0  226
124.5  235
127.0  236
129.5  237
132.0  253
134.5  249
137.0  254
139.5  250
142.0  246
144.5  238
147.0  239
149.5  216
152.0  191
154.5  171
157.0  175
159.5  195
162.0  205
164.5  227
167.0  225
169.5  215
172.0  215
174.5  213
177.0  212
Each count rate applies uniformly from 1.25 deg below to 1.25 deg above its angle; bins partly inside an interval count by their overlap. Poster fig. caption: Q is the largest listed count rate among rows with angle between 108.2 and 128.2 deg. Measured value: 236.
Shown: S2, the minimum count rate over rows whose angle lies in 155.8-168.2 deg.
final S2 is 175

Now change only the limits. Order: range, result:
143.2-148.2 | 238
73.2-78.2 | 201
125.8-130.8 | 236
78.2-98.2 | 192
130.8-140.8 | 249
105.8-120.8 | 207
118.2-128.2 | 221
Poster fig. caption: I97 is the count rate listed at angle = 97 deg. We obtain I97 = 193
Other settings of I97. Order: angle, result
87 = 201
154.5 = 171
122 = 226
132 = 253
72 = 197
